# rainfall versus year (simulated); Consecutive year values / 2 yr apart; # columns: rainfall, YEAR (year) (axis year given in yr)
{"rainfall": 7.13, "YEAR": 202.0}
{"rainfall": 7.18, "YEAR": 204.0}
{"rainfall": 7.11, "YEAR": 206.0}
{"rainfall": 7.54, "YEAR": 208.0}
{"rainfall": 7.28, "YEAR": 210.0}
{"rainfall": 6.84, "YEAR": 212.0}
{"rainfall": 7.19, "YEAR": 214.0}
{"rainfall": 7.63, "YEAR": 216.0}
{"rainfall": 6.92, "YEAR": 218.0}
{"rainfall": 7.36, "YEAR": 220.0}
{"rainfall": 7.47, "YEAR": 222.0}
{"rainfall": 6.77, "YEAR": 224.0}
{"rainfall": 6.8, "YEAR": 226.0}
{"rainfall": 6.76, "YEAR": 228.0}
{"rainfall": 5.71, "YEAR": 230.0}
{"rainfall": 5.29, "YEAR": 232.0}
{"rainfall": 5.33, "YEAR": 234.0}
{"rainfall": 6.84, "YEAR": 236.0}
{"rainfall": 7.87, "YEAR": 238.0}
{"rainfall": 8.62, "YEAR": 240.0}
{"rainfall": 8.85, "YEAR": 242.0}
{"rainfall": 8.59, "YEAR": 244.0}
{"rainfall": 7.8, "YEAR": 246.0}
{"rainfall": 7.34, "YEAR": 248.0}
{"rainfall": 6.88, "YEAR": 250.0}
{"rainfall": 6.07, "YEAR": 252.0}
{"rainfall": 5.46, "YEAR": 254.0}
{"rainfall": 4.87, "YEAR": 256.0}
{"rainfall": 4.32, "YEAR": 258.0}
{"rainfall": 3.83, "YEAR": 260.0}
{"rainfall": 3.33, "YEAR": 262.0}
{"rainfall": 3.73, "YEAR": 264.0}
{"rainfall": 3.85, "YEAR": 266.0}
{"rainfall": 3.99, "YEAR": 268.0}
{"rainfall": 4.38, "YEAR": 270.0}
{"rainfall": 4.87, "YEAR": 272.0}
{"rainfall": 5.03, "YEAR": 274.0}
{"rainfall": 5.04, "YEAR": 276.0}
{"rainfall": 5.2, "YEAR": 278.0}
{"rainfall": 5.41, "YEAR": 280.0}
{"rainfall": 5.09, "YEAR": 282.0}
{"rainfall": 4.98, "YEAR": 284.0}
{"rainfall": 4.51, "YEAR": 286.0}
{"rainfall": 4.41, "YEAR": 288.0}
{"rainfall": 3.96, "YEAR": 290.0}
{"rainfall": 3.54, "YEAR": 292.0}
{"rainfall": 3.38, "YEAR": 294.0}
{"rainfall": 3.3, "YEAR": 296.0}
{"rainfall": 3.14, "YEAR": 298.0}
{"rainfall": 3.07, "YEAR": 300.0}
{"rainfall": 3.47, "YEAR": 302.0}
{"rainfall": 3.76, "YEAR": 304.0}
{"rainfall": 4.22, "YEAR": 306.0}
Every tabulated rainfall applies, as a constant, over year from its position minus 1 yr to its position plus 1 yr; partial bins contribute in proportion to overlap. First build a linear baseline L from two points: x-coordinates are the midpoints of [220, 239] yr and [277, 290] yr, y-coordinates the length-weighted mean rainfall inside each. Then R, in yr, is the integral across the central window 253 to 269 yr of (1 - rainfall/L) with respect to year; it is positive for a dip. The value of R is 4.1 yr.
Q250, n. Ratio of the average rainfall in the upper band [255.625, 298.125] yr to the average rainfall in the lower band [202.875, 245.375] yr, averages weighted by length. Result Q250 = 0.60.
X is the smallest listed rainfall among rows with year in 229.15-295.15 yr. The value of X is 3.33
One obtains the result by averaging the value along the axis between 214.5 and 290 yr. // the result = 5.85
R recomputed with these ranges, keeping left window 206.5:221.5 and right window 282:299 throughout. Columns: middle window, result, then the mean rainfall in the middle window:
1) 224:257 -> -3.9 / 6.82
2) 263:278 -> 1.0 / 4.47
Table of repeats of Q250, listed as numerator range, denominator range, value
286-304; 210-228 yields 0.51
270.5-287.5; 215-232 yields 0.73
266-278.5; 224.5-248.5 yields 0.65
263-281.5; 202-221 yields 0.64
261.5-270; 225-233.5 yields 0.63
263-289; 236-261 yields 0.69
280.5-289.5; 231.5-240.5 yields 0.70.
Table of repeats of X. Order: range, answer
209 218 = 6.84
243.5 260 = 3.83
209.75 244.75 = 5.29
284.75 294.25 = 3.38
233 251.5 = 5.33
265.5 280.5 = 3.85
